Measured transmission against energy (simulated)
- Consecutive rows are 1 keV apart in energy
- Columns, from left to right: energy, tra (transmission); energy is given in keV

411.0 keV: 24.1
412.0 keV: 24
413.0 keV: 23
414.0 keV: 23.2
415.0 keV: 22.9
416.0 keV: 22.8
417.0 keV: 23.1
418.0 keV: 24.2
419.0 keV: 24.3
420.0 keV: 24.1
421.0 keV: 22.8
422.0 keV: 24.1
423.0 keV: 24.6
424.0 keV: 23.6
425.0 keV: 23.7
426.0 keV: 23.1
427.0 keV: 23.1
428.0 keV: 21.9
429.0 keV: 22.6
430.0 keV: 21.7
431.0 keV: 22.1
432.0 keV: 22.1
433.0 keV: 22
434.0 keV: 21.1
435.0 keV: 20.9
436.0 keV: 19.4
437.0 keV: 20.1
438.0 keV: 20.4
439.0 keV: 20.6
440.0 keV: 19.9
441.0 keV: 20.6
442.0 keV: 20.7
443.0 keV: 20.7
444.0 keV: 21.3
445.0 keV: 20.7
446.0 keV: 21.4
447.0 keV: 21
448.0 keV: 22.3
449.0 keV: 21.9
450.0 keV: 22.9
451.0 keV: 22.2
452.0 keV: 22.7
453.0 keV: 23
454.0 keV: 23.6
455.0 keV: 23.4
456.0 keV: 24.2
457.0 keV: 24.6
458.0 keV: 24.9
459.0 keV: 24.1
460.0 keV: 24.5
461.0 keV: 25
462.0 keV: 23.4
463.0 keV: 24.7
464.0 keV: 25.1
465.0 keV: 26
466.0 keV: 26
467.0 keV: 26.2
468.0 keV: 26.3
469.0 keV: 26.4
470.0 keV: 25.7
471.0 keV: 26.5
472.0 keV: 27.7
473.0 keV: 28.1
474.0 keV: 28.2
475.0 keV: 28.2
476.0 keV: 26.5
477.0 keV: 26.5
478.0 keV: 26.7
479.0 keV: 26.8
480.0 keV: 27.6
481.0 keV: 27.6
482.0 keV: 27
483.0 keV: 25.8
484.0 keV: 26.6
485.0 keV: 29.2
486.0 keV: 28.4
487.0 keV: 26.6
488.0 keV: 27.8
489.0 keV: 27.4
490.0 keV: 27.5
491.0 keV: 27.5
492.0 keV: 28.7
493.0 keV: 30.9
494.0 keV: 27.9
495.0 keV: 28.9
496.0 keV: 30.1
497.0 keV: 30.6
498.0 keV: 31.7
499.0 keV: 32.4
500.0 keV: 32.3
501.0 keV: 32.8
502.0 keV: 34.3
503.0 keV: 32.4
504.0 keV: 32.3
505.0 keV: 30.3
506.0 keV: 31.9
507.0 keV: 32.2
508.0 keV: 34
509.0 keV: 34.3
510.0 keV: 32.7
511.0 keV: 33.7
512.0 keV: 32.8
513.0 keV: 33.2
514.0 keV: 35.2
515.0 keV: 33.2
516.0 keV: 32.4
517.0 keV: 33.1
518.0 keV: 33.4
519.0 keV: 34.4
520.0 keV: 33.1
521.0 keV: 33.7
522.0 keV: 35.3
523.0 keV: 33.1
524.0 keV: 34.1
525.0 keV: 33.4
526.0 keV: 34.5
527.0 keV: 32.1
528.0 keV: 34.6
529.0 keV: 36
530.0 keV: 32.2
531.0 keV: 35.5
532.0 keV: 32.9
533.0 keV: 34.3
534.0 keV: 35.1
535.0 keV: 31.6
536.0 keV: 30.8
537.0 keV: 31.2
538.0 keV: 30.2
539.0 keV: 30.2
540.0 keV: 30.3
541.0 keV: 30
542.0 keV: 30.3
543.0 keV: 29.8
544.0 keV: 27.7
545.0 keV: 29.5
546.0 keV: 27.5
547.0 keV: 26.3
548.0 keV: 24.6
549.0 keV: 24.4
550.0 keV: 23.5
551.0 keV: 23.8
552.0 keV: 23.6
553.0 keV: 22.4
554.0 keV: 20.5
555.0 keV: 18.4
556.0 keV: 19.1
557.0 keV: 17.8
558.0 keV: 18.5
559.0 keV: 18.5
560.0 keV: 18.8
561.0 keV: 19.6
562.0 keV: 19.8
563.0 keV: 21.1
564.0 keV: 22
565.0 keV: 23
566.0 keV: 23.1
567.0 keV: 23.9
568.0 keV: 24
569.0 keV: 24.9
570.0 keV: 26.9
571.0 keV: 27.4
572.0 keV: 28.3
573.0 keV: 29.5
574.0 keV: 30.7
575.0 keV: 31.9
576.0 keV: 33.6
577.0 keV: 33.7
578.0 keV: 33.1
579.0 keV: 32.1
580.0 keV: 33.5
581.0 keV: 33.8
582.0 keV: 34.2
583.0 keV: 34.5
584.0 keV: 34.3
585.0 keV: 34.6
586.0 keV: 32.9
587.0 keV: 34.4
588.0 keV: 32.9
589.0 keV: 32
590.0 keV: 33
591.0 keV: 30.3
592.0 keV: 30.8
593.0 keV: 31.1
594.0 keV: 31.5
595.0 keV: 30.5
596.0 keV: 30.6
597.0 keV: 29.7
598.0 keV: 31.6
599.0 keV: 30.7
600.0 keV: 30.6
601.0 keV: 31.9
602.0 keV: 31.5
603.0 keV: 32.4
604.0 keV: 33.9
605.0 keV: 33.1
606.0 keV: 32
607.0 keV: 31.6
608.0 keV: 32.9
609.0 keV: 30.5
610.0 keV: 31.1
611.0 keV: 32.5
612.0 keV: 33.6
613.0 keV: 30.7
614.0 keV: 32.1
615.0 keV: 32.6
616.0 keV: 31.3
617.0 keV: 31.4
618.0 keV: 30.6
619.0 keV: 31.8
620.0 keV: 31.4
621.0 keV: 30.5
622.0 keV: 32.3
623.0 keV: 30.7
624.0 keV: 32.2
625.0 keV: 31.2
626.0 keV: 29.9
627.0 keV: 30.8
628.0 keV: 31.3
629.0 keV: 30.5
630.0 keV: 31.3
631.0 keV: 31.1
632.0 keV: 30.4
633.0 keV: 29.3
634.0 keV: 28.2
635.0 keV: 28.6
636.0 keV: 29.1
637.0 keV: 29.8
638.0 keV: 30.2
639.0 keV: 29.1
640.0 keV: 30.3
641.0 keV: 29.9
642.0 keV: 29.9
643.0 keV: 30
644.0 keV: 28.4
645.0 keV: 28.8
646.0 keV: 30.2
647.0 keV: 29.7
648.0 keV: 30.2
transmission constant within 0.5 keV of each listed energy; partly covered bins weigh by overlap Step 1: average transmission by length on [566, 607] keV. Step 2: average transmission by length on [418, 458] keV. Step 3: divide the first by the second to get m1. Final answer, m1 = 1.4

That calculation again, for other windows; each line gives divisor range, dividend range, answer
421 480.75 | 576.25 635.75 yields 1.34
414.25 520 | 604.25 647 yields 1.17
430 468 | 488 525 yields 1.41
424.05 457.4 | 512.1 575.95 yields 1.29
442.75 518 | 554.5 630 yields 1.07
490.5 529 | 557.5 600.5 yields 0.89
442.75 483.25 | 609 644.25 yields 1.24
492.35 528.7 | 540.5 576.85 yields 0.75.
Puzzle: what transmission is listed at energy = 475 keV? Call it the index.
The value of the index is 28.2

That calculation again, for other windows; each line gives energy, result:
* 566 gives 23.1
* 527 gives 32.1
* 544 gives 27.7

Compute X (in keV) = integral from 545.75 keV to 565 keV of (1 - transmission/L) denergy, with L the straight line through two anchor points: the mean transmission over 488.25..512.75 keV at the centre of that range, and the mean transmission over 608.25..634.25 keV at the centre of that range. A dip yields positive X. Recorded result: 6.0 keV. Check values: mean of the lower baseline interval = 31.2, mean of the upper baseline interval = 31.2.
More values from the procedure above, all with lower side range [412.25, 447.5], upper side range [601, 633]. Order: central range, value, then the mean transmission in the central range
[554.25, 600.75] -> 2.32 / 28.2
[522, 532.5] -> -2.67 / 33.9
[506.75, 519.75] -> -3.52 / 33.4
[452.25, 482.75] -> -2.23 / 25.8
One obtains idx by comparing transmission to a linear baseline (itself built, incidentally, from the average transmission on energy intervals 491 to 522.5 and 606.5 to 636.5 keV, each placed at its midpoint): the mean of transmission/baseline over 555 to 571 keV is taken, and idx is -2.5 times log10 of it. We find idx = 0.42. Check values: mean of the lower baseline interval 32.3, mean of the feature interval 21.5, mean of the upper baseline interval 31.1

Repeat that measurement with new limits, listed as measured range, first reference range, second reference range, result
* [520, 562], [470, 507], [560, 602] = 0.04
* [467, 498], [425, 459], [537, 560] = -0.20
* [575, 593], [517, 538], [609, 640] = -0.04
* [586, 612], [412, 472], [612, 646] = -0.09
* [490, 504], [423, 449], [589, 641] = -0.23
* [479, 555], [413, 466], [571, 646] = -0.14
